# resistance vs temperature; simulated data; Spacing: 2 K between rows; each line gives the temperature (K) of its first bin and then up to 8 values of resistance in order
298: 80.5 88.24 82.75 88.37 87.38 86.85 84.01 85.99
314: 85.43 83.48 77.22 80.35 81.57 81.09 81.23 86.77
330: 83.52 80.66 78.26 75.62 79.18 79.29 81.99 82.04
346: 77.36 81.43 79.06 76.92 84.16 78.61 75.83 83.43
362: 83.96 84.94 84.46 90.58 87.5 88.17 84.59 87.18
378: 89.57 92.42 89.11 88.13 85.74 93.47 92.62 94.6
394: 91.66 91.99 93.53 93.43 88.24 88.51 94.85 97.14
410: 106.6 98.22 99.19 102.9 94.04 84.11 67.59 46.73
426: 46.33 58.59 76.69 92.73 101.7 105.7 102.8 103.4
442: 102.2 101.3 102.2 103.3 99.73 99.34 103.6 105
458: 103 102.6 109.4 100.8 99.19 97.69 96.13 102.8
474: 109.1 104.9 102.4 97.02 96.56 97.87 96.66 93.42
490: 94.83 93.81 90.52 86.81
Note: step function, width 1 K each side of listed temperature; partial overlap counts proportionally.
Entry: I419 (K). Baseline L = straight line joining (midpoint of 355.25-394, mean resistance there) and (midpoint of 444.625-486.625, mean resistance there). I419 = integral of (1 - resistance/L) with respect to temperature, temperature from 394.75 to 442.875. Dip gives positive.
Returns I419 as 2.6 K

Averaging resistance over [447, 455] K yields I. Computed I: 101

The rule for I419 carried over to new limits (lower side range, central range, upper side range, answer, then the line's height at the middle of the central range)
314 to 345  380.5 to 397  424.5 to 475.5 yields -0.4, 88.7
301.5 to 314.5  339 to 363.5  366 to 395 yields 2.1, 88.1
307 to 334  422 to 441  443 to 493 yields 3.0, 96.1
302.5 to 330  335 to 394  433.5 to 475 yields 3.7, 90.3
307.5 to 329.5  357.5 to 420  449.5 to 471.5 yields 0.9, 92.2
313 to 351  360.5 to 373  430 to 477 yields 0.0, 86.8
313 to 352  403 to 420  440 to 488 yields -0.7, 93.1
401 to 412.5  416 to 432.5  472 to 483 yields 4.2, 97.1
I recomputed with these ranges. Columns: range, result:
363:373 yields 87.1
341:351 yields 80.4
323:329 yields 83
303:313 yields 86.5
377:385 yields 89.8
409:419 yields 100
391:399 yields 92.9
